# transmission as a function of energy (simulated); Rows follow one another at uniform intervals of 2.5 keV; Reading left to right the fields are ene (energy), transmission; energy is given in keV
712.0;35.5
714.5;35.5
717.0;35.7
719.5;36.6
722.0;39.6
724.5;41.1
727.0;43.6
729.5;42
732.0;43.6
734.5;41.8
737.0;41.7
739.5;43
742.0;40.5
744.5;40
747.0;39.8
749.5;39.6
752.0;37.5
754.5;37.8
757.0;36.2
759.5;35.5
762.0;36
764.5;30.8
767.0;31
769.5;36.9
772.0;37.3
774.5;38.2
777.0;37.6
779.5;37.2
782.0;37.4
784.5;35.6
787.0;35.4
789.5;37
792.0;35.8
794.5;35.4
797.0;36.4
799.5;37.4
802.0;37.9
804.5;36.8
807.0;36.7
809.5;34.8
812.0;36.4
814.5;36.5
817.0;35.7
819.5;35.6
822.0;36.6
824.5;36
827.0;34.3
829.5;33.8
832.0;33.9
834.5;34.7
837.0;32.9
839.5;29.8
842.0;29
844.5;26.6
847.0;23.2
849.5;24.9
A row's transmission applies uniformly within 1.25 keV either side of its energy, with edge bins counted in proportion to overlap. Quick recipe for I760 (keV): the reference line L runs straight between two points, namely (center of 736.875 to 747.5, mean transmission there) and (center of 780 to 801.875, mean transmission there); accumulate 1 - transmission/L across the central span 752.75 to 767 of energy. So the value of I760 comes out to 1.6 keV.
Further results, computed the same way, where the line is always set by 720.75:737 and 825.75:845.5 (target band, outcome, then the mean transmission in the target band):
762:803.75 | 0.83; 36.1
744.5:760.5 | 0.72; 37.9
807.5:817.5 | -0.53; 35.9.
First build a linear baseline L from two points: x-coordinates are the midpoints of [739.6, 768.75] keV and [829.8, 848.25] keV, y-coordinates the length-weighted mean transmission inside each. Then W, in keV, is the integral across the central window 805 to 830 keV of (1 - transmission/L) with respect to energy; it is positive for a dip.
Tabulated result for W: -3.0 keV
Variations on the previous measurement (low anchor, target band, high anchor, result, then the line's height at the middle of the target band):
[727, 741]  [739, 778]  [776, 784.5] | 2.38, 39.7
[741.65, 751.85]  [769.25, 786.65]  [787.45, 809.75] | 0.31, 37.8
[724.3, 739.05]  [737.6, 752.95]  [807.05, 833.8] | 0.44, 41.3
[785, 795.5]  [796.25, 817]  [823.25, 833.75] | -0.74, 35.3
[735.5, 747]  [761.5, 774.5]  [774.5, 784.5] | 1.27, 38.4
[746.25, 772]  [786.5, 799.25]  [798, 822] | 0.06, 36.3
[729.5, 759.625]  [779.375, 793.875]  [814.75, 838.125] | 0.42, 37.4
